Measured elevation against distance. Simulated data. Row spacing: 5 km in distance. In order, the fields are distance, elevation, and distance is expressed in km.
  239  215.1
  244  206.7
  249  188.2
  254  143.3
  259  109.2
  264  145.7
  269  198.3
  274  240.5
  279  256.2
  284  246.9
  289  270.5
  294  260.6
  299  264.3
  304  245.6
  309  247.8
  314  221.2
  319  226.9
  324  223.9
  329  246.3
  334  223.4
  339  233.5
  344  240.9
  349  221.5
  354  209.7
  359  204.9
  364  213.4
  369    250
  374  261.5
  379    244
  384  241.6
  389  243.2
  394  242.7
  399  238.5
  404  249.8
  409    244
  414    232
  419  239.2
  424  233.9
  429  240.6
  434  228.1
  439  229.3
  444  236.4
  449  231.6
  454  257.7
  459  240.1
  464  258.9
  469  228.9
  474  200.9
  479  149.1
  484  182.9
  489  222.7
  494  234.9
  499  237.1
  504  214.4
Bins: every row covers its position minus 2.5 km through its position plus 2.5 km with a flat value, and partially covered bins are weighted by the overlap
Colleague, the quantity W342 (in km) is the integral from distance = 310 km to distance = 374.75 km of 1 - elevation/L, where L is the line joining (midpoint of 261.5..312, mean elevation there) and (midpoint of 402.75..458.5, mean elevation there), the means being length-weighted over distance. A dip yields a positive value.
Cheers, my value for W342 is 2.5 km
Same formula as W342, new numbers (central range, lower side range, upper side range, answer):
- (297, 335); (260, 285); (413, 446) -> -3.8 km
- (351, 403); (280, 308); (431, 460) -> 2.3 km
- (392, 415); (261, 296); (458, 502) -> -2.2 km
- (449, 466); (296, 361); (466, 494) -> -3.6 km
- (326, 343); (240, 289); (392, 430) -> -1.3 km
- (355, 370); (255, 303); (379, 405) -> 1.1 km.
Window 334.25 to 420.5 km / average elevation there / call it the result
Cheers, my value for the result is 236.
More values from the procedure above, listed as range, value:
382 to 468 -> 240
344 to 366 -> 216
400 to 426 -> 240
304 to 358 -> 230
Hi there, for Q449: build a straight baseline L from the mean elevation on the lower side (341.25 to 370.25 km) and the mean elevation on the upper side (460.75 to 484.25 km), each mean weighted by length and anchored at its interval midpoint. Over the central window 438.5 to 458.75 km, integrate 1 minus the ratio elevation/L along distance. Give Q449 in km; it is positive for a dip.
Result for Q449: -2.8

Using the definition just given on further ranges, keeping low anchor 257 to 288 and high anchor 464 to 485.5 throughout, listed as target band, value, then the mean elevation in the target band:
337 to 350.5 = -2.0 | 233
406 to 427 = -3.9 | 238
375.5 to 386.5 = -2.4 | 244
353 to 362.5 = -0.3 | 208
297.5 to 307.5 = -2.4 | 253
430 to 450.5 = -3.3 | 232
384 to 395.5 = -2.4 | 243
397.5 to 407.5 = -2.2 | 245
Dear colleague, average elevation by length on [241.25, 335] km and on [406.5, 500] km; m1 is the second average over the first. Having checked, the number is 1.04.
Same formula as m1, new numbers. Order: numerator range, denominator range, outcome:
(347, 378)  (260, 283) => 1.11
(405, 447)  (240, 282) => 1.26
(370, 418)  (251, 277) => 1.44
